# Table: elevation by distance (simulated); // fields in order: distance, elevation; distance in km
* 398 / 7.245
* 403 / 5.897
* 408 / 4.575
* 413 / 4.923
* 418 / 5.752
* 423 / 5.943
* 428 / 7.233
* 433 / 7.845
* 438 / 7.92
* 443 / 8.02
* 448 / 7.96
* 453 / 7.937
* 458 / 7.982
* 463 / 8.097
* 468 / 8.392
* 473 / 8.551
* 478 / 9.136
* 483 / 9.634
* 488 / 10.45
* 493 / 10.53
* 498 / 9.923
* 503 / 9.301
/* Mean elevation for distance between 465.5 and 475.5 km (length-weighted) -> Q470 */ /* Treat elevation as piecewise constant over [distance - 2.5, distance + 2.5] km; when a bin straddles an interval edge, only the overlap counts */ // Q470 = 8.47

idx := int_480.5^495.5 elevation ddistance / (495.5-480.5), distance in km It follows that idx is 10.2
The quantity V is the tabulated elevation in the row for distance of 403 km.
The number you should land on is 5.897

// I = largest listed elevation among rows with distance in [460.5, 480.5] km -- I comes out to 9.136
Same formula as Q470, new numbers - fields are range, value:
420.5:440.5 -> 7.24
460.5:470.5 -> 8.24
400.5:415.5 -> 5.13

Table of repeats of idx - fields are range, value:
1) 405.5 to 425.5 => 5.3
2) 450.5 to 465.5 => 8.01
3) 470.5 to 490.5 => 9.44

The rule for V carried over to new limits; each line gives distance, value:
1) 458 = 7.982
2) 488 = 10.45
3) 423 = 5.943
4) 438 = 7.92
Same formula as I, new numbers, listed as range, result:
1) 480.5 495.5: 10.53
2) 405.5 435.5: 7.845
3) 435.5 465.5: 8.097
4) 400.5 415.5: 5.897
